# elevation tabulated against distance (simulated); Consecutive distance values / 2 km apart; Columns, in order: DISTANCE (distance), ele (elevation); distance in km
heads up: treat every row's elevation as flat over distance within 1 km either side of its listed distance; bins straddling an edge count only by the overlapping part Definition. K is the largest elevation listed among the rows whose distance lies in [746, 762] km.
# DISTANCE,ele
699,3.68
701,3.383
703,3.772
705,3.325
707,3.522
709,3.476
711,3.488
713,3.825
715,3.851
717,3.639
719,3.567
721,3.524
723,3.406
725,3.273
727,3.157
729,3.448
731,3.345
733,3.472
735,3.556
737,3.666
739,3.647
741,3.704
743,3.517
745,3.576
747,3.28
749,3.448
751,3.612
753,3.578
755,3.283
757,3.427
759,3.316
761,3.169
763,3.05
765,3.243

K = 3.612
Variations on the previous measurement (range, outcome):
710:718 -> 3.851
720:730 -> 3.524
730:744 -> 3.704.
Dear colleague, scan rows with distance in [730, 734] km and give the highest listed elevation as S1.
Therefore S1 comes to 3.472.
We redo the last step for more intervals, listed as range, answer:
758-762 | 3.316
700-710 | 3.772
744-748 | 3.576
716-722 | 3.639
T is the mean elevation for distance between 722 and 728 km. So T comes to 3.28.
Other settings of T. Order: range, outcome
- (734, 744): 3.62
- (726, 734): 3.36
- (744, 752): 3.48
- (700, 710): 3.5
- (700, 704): 3.58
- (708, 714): 3.6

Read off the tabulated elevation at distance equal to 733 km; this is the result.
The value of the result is 3.472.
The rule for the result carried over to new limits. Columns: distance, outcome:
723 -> 3.406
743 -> 3.517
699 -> 3.68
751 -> 3.612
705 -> 3.325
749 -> 3.448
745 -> 3.576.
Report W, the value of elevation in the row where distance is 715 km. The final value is 3.851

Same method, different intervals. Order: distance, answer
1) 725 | 3.273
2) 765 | 3.243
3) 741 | 3.704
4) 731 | 3.345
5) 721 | 3.524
